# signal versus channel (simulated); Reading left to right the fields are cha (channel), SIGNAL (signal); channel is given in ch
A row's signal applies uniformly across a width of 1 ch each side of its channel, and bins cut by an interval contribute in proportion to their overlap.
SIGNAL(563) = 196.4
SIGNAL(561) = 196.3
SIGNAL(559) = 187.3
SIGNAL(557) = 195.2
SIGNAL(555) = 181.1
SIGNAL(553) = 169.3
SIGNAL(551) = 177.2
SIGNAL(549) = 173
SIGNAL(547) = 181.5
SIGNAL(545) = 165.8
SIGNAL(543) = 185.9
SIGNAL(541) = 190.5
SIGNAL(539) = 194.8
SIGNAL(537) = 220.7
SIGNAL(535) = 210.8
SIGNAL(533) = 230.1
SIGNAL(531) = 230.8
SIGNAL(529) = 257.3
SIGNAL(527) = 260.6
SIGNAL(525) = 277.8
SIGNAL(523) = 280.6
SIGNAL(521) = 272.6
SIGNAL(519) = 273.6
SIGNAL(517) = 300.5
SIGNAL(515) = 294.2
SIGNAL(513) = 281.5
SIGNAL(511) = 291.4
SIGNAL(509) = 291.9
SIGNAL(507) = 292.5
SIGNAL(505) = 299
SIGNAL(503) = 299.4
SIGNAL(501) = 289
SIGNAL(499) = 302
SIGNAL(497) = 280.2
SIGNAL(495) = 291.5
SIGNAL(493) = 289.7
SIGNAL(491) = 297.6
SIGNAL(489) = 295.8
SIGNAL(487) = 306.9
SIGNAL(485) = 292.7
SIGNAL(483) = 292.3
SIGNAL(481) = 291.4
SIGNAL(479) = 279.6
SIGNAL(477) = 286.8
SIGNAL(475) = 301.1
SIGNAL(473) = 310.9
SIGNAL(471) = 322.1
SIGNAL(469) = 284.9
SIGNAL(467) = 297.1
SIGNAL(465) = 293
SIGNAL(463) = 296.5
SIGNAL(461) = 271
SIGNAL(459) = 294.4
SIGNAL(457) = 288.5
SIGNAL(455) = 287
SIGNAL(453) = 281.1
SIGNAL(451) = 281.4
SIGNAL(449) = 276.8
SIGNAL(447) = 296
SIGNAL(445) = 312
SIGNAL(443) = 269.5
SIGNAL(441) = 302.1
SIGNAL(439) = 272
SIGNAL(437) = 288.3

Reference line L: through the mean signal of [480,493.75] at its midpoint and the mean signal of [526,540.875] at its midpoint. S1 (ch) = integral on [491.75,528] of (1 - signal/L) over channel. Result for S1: -3.6 ch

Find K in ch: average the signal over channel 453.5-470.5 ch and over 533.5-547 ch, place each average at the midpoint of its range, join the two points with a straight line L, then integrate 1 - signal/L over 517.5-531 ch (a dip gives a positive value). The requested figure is -3.4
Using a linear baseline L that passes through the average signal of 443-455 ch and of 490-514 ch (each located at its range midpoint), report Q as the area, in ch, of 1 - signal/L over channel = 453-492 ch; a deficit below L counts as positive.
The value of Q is -0.6 ch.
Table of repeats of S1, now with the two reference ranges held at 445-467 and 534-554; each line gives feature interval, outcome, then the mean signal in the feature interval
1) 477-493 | -2.4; 293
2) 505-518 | -4.0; 293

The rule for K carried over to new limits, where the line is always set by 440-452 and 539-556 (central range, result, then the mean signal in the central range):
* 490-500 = -2.4 ch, 292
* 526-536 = -2.1 ch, 238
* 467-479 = -1.8 ch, 299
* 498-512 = -4.3 ch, 295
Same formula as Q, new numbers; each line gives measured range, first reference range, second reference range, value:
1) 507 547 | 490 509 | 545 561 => -1.75 ch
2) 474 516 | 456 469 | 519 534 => -2.82 ch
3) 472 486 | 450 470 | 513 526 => -0.36 ch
